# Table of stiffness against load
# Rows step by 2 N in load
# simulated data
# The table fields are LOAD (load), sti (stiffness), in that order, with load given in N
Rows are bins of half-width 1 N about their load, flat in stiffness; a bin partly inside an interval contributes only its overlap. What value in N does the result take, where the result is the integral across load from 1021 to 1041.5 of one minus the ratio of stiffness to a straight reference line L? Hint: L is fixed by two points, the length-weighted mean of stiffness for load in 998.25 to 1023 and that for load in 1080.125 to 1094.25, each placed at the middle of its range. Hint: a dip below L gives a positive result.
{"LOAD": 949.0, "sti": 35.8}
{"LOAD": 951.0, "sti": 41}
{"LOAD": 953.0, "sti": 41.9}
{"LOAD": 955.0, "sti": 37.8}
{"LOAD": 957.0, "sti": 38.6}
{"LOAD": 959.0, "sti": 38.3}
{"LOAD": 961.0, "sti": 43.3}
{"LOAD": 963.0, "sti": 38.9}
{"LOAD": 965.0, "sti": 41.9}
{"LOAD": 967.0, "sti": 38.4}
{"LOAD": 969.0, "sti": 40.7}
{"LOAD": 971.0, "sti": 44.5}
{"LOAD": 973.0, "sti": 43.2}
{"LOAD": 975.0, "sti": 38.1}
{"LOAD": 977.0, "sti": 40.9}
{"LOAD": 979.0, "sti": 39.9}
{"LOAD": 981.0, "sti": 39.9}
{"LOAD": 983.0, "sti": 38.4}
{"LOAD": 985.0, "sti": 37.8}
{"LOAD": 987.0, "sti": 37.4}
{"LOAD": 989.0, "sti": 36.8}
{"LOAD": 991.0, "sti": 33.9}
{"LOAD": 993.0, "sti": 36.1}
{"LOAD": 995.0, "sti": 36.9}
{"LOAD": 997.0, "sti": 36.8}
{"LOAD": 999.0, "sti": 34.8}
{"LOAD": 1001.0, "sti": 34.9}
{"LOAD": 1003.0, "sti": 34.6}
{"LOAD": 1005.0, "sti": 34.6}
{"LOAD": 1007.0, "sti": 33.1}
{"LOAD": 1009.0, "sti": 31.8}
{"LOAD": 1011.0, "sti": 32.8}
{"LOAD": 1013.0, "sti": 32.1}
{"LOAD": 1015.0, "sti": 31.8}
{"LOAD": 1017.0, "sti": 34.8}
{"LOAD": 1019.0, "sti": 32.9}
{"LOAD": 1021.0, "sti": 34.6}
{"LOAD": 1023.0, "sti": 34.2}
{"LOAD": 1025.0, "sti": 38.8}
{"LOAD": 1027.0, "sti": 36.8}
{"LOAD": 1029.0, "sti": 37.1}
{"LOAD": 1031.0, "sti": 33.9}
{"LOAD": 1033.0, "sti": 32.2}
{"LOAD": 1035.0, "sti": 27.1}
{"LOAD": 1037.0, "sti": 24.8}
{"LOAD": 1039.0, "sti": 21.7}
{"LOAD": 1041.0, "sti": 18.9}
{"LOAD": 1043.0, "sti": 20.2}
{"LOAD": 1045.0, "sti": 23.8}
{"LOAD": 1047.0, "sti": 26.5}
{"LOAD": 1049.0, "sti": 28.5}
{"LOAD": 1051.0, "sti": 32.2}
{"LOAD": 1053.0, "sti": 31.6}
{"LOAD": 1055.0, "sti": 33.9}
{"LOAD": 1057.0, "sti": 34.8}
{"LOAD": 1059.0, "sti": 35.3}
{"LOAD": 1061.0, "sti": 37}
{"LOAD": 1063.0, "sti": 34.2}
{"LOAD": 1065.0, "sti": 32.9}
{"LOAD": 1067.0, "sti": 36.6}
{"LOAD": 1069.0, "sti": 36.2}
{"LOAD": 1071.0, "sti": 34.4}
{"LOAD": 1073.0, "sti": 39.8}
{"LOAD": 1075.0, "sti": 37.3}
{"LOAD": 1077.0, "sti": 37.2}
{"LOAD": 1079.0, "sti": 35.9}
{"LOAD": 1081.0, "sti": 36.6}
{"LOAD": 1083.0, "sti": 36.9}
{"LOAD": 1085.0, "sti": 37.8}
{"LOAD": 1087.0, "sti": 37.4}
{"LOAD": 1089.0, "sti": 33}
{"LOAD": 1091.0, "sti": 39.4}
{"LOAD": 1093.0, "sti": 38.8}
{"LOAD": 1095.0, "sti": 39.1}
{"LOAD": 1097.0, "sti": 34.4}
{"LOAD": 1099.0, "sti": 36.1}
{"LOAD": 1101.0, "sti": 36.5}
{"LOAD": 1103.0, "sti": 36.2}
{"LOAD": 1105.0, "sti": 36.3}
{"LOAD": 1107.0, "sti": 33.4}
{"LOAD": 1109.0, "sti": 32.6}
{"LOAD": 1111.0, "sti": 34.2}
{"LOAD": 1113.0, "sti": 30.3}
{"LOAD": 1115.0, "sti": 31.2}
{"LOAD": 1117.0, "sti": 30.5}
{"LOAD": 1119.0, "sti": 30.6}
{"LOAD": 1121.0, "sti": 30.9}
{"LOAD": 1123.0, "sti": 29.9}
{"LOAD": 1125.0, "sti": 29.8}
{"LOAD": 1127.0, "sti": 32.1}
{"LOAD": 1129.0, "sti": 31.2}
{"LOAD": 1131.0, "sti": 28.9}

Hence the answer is 2.1 N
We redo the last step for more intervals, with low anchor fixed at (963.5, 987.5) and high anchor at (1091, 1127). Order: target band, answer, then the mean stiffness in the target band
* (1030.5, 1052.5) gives 6.3 N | 26.3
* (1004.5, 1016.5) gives 1.8 N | 32.7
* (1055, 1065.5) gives 0.4 N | 34.8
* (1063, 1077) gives -0.2 N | 36.1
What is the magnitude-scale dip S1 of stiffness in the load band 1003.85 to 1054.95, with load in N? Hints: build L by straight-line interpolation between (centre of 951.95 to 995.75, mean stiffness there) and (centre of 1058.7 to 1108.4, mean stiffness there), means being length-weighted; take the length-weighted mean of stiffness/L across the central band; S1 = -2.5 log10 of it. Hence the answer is 0.225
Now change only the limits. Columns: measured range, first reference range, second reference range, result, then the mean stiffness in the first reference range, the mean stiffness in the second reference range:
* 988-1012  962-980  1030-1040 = 0.01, 40.7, 27.9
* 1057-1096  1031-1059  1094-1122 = -0.19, 27.9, 33.7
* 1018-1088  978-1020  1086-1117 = 0.08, 35.3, 35.1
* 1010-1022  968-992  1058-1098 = 0.16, 39.3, 36.5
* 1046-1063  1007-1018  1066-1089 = 0.09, 32.7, 36.7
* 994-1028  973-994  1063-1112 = 0.09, 38.2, 36.2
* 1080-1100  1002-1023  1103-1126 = -0.15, 33.4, 32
